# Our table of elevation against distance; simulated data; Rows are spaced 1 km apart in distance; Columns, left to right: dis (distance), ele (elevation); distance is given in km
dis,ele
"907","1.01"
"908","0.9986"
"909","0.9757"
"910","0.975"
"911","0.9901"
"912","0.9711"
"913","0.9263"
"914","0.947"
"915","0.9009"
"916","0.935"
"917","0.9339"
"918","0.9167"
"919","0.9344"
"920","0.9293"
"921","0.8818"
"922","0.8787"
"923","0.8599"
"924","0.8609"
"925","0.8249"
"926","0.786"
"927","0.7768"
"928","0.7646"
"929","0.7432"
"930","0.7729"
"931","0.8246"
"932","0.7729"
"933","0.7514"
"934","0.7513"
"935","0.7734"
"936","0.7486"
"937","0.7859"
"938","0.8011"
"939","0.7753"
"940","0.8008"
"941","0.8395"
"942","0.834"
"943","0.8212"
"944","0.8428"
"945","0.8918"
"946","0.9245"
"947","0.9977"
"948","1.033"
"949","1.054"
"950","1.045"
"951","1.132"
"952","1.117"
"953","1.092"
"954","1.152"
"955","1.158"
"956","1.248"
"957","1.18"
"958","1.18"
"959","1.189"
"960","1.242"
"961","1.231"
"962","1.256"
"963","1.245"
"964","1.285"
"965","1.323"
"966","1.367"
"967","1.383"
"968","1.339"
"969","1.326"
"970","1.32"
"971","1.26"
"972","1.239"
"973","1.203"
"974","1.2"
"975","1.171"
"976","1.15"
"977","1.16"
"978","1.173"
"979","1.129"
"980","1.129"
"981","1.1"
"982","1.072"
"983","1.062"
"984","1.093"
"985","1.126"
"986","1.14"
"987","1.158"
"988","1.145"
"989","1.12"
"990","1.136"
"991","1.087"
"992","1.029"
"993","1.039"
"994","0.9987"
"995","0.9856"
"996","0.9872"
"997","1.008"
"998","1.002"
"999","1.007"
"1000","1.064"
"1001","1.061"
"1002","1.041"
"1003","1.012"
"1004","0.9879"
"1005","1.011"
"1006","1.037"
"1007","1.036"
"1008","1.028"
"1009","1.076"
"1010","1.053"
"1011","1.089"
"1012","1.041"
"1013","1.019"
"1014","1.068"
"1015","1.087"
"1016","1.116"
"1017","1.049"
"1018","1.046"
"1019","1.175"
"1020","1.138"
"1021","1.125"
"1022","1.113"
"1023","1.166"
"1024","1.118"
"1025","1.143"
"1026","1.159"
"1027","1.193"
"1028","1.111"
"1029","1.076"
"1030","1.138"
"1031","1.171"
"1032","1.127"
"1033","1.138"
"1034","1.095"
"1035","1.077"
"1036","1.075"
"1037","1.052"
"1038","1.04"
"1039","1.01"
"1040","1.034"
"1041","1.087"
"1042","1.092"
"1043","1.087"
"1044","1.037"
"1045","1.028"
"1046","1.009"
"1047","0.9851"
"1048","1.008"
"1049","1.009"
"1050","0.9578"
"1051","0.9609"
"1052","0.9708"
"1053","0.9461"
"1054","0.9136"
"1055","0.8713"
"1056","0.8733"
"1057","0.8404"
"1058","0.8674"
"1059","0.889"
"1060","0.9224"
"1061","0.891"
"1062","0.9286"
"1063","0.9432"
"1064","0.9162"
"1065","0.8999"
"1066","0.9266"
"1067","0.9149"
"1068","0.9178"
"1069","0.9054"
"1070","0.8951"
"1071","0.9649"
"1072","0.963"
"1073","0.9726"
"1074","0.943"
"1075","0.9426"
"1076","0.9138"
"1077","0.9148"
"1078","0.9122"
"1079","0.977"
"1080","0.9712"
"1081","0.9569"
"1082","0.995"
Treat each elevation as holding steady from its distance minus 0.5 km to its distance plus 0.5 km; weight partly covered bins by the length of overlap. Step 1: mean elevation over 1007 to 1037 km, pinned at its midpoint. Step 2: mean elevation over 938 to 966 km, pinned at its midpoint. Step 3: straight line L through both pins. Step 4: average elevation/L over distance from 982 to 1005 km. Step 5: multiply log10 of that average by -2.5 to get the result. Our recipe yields 0.031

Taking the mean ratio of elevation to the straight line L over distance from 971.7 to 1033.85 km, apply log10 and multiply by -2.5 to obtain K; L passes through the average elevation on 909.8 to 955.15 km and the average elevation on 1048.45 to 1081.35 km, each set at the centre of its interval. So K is -0.198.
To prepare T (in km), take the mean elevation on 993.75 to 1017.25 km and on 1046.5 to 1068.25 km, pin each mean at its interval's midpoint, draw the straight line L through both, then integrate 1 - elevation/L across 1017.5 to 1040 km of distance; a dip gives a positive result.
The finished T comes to -2.8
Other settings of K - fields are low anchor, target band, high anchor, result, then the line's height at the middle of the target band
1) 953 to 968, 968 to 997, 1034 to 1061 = 0.04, 1.18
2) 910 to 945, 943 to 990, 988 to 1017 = -0.21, 0.95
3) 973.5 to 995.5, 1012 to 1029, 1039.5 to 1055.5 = -0.06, 1.05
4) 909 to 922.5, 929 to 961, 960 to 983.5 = 0.15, 1.08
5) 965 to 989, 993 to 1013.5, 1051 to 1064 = 0.07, 1.1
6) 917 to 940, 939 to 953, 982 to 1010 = -0.08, 0.878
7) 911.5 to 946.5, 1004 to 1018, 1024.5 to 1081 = -0.12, 0.942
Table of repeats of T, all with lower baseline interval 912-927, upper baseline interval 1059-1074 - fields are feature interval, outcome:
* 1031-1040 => -1.58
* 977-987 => -2.34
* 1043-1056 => -0.76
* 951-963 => -3.80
